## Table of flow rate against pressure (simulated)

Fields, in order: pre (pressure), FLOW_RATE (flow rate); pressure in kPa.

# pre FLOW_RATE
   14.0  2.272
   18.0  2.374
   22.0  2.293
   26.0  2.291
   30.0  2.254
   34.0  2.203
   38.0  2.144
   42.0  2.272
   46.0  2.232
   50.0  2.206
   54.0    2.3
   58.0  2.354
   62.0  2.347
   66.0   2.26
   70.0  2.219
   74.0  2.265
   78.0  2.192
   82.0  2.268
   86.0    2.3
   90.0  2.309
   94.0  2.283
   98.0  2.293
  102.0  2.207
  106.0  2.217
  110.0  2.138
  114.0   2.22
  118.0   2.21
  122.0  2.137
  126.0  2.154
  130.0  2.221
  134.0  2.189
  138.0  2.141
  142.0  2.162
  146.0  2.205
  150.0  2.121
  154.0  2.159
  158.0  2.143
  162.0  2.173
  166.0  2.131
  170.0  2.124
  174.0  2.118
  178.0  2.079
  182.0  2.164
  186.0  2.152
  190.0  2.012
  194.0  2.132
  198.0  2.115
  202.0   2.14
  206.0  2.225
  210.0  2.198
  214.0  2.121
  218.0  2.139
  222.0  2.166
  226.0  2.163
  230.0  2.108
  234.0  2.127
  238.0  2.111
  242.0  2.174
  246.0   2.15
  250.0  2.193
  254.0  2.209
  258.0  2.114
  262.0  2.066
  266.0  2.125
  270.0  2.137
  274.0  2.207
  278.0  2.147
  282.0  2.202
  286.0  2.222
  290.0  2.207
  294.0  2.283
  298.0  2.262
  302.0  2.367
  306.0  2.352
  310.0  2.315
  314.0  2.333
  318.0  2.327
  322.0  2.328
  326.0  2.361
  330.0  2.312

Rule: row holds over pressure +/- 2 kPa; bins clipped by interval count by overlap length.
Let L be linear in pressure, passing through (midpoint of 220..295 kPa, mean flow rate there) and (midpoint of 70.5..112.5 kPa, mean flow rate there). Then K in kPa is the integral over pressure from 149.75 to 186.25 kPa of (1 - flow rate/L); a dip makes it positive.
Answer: 1.17 kPa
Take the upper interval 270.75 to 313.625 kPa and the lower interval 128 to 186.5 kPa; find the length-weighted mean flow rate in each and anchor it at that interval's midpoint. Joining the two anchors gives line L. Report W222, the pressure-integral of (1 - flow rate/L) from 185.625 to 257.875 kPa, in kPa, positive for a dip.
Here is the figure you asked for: 1.8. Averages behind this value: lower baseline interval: 2.15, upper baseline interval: 2.26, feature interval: 2.15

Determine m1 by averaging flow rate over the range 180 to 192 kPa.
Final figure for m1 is 2.11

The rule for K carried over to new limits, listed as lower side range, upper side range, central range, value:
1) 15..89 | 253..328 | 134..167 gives 1.44 kPa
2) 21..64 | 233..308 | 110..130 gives 0.53 kPa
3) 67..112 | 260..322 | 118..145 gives 0.87 kPa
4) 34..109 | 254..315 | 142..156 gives 0.51 kPa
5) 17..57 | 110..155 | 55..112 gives -1.17 kPa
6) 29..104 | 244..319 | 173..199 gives 1.48 kPa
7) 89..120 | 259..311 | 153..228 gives 2.91 kPa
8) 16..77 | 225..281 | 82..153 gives 0.57 kPa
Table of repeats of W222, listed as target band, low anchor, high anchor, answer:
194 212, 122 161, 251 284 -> -0.1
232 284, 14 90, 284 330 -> 3.3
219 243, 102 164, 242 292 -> 0.3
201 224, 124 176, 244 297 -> 0.0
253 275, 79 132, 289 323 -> 1.5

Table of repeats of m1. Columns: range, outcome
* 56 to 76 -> 2.29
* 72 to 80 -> 2.23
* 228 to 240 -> 2.12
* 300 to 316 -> 2.34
